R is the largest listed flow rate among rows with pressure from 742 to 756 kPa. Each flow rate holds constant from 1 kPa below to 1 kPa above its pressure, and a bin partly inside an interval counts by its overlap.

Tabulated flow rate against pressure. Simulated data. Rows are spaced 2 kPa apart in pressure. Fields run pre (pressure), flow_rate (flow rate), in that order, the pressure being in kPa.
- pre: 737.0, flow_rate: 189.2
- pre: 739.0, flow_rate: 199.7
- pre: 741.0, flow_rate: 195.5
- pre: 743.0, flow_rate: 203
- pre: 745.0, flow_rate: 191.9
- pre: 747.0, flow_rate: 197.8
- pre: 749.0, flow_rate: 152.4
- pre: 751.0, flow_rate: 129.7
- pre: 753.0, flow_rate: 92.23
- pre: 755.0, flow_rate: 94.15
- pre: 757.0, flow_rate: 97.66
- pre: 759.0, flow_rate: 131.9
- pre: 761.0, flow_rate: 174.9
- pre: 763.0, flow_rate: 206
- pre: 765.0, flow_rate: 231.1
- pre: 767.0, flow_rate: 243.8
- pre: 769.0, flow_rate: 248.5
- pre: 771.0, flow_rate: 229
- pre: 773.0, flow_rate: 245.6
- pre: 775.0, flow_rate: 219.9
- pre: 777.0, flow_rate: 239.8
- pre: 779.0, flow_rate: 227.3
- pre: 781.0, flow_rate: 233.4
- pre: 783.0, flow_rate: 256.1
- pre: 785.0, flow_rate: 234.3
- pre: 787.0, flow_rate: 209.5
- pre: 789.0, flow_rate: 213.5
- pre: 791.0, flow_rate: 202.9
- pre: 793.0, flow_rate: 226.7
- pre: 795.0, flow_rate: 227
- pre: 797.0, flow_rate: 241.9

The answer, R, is 203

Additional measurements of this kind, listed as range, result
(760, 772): 248.5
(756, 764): 206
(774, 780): 239.8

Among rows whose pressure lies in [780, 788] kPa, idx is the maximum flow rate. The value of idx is 256.1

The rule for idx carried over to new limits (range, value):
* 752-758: 97.66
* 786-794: 226.7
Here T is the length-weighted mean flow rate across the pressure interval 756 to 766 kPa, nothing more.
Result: 168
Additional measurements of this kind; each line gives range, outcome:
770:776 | 232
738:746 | 198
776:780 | 234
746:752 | 160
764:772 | 238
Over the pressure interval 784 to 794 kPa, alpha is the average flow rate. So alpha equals 217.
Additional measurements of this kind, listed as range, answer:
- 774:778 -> 230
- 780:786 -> 241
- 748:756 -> 117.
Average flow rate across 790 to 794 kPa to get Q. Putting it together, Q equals 215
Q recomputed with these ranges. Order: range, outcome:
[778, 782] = 230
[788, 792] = 208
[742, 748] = 198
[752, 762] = 118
